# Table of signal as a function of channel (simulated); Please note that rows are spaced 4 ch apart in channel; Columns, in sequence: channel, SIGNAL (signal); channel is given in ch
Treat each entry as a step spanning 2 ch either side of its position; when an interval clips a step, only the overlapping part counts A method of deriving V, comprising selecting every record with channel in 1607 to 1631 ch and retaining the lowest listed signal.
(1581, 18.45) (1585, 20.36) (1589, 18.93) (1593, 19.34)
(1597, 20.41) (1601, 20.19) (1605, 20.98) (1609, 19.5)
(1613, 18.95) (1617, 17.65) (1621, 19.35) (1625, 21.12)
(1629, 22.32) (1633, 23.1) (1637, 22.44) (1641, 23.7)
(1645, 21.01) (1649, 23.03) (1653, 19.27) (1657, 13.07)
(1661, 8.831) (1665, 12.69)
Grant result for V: 17.65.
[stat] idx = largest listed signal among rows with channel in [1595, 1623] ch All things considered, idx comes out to 20.98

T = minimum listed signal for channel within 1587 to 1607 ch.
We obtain 18.93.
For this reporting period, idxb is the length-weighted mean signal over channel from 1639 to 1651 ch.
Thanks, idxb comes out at 22.6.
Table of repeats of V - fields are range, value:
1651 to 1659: 13.07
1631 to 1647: 21.01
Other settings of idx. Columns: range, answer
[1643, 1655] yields 23.03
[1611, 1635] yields 23.1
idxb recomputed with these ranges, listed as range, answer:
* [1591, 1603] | 20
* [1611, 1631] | 19.9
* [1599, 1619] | 19.5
